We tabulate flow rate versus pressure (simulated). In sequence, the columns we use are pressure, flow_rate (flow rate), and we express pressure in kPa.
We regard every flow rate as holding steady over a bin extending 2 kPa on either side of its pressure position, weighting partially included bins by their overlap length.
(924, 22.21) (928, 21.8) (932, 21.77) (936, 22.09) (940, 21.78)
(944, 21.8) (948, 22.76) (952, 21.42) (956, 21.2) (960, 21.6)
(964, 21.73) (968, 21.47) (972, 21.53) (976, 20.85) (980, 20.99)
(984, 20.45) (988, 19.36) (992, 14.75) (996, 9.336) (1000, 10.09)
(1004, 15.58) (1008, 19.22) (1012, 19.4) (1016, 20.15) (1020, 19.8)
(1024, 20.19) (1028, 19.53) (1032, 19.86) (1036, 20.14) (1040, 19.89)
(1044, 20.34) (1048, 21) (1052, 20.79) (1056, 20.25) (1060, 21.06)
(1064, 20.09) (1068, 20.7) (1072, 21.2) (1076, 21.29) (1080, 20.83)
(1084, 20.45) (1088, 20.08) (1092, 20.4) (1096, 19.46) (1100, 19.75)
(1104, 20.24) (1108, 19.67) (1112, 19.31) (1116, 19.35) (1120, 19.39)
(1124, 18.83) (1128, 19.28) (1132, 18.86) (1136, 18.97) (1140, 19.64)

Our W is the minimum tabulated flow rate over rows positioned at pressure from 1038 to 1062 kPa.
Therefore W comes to 19.89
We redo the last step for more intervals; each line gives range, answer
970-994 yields 14.75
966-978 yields 20.85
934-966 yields 21.2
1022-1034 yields 19.53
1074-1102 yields 19.46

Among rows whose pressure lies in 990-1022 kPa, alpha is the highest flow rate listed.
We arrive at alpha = 20.15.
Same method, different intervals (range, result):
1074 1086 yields 21.29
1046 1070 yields 21.06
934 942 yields 22.09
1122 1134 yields 19.28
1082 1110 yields 20.45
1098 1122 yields 20.24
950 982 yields 21.73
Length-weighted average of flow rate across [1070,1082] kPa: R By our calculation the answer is 21.1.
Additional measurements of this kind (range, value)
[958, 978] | 21.4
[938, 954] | 21.9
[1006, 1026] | 19.8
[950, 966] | 21.5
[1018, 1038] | 19.9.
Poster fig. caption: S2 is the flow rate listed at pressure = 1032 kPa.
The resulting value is 19.86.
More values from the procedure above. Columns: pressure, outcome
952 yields 21.42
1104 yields 20.24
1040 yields 19.89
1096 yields 19.46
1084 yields 20.45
